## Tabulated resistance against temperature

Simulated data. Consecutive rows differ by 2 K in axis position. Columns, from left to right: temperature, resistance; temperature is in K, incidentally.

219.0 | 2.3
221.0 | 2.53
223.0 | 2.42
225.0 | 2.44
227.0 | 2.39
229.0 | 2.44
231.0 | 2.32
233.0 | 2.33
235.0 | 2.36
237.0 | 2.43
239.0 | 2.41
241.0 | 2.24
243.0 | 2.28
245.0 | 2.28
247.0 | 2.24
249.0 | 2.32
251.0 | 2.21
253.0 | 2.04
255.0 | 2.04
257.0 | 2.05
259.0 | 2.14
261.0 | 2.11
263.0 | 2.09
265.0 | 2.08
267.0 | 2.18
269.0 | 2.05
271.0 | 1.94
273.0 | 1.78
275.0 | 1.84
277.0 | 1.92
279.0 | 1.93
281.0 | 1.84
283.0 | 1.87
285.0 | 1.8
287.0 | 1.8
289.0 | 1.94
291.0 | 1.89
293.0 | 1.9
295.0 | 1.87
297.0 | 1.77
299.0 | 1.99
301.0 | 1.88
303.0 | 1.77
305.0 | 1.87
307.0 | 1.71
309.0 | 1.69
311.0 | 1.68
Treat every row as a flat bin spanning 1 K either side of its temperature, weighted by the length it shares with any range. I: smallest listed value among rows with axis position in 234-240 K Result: 2.36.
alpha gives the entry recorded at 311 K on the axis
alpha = 1.68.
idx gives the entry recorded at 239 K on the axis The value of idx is 2.41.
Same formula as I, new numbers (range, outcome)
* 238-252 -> 2.21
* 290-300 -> 1.77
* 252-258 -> 2.04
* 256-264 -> 2.05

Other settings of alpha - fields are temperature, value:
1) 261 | 2.11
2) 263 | 2.09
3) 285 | 1.8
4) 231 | 2.32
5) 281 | 1.84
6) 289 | 1.94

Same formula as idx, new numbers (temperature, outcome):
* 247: 2.24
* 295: 1.87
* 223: 2.42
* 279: 1.93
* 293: 1.9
